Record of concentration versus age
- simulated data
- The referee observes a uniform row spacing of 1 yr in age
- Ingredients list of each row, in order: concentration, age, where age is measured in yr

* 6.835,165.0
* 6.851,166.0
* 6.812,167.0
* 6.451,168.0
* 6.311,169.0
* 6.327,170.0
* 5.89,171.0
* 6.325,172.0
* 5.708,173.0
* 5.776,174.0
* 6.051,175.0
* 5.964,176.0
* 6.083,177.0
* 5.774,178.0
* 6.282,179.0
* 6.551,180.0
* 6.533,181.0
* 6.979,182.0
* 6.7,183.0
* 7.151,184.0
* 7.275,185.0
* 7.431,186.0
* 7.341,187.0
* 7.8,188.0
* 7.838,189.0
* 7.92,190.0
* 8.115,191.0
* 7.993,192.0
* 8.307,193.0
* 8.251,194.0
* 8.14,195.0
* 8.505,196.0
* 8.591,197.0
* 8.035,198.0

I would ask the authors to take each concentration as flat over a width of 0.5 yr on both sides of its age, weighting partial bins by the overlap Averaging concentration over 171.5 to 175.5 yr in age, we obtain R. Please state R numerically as 5.96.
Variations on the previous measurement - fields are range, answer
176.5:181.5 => 6.24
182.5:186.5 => 7.14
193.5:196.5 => 8.3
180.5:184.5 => 6.84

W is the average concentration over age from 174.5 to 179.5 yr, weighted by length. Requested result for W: 6.03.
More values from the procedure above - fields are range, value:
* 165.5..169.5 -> 6.61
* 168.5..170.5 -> 6.32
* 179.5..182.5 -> 6.69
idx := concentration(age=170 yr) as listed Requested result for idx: 6.327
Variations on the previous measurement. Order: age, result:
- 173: 5.708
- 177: 6.083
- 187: 7.341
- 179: 6.282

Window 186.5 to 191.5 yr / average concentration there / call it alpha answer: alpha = 7.8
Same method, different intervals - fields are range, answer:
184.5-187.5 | 7.35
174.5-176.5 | 6.01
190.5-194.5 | 8.17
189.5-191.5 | 8.02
